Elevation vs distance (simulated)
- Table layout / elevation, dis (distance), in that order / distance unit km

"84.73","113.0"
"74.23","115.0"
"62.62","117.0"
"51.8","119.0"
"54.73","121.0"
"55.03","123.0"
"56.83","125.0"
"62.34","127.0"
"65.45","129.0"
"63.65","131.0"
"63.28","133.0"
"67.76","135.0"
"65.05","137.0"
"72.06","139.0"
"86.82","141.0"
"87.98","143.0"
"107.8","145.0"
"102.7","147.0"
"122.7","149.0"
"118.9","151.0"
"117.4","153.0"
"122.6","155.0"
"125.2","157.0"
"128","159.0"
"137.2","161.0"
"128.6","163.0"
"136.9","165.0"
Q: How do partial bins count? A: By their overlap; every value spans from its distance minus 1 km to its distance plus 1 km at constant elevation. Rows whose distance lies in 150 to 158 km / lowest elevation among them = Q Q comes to 117.4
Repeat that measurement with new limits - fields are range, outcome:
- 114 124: 51.8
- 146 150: 102.7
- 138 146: 72.06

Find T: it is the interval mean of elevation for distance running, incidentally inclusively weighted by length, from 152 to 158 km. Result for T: 122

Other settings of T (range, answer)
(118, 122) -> 53.3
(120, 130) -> 58.9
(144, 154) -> 114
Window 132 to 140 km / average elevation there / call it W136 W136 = 67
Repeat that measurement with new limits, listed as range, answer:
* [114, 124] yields 59.7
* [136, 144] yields 78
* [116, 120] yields 57.2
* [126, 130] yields 63.9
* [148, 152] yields 121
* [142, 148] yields 99.5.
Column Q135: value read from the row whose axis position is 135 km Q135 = 67.76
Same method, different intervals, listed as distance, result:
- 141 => 86.82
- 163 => 128.6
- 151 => 118.9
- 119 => 51.8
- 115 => 74.23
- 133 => 63.28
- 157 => 125.2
